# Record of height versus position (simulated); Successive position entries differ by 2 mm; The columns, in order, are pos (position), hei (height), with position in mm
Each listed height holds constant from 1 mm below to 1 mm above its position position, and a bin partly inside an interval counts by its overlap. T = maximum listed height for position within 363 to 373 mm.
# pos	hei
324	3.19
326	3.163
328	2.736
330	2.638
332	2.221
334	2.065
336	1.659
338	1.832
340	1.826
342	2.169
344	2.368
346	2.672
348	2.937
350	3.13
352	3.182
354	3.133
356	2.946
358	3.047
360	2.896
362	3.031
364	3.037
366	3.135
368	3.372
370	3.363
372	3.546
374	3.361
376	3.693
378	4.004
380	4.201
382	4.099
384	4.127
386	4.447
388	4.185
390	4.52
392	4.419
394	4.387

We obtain 3.546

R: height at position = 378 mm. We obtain 4.004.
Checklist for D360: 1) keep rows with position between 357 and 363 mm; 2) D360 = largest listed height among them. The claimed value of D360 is 3.047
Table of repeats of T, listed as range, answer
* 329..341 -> 2.638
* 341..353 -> 3.182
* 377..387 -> 4.447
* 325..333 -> 3.163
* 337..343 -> 2.169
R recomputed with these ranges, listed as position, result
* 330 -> 2.638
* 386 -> 4.447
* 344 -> 2.368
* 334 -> 2.065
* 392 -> 4.419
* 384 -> 4.127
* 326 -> 3.163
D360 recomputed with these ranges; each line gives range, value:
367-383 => 4.201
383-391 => 4.52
